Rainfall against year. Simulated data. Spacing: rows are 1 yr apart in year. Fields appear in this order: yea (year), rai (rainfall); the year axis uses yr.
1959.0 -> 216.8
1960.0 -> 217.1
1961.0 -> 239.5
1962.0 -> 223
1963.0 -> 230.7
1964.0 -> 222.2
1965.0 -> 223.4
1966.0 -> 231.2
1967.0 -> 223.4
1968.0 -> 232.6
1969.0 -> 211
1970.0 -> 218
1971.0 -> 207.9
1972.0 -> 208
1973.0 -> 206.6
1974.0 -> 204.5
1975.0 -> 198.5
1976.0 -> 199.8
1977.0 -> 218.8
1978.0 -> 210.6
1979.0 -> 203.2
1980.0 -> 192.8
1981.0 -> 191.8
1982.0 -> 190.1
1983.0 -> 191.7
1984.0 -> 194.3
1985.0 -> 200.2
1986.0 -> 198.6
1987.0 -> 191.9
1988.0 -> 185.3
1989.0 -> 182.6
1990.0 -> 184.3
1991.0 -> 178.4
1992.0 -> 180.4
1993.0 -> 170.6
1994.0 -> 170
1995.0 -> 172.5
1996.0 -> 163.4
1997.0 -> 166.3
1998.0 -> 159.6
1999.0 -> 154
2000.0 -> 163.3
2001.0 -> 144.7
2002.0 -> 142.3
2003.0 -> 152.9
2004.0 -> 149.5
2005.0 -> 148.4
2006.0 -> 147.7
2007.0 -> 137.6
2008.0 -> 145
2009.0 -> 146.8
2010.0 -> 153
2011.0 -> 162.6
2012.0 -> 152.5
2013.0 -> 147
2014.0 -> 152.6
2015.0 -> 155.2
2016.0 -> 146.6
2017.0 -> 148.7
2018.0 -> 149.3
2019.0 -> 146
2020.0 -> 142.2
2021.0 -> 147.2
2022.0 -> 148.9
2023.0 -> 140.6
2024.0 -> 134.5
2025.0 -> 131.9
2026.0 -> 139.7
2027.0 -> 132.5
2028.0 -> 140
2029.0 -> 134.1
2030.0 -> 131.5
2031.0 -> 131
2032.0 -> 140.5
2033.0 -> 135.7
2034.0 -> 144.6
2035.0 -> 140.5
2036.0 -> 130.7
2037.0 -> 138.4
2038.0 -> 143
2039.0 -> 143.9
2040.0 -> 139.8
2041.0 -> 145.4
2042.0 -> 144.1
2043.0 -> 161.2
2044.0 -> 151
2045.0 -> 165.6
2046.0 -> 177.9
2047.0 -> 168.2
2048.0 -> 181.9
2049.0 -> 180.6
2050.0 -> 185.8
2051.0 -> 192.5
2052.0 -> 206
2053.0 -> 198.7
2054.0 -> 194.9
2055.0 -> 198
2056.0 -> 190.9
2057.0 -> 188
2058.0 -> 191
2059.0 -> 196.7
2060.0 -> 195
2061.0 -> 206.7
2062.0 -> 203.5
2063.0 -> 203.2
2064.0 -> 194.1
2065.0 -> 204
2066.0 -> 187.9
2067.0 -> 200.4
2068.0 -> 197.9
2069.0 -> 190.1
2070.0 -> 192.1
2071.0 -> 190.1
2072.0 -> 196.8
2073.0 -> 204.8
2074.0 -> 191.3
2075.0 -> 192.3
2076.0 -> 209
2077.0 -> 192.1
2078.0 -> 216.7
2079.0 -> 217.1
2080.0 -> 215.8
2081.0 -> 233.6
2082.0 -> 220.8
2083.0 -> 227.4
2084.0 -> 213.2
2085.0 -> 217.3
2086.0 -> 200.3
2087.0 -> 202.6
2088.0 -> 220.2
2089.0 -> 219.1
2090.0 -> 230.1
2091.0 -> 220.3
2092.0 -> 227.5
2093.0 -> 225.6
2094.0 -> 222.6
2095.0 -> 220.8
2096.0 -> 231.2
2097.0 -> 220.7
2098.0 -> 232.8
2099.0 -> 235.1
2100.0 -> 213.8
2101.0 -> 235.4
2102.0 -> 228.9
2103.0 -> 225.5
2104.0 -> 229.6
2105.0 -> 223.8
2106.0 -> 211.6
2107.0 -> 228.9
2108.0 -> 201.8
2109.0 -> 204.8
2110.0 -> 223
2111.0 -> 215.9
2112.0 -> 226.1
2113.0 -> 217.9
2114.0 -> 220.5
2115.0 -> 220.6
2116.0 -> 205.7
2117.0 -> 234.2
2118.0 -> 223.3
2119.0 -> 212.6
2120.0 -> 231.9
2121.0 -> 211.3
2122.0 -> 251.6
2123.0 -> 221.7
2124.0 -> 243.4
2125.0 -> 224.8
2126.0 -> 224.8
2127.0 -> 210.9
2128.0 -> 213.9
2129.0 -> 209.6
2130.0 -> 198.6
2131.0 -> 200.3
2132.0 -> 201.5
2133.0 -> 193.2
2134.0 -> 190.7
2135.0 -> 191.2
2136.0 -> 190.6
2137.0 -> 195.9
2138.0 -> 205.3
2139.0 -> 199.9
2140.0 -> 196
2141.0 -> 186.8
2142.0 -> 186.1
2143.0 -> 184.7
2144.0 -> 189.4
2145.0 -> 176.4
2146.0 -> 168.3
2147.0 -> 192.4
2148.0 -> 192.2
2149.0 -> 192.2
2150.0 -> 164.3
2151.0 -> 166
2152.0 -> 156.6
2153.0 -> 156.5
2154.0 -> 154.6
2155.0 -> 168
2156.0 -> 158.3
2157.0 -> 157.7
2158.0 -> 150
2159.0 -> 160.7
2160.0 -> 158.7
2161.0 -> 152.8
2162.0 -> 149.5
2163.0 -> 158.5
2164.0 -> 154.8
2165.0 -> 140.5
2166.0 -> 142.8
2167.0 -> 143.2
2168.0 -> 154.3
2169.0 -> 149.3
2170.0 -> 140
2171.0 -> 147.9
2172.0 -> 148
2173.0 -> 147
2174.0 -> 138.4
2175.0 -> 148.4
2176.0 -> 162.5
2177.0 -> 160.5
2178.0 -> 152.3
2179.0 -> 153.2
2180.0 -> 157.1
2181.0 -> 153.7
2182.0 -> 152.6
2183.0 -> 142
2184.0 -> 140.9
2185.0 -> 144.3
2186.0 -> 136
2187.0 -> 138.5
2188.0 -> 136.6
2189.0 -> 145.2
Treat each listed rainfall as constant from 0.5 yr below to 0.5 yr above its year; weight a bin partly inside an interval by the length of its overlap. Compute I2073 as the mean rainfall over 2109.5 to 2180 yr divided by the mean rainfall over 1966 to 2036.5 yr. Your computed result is 1.1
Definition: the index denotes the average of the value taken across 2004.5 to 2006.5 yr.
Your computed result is 148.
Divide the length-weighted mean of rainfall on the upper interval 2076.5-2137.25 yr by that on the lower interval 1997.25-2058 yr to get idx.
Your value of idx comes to 1.4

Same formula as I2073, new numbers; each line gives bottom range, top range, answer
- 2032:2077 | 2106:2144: 1.18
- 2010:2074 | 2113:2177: 1.10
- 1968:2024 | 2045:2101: 1.19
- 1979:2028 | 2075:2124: 1.37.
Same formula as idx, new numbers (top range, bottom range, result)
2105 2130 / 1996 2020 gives 1.46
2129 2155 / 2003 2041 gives 1.29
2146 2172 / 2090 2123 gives 0.71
